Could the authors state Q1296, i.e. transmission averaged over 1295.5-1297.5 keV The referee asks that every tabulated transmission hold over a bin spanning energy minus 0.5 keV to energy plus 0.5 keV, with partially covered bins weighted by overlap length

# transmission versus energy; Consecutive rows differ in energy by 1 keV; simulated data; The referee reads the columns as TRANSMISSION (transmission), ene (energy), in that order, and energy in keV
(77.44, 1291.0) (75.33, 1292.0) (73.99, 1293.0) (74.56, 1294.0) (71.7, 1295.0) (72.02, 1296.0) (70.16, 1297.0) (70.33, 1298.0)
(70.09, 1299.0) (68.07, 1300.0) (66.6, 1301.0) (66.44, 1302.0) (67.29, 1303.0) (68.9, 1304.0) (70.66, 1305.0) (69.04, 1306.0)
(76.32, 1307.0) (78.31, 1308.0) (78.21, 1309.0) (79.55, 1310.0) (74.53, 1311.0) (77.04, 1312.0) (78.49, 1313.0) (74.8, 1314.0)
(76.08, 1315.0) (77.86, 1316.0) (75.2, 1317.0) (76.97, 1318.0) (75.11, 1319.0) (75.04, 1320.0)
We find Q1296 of 71.1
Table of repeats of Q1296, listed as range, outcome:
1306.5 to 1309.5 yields 77.6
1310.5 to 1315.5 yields 76.2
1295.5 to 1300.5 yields 70.1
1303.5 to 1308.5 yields 72.6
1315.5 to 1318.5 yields 76.7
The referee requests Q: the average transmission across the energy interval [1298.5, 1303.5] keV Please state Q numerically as 67.7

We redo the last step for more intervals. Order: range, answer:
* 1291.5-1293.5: 74.7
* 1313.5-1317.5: 76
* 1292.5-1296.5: 73.1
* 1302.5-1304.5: 68.1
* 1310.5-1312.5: 75.8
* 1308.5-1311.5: 77.4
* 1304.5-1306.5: 69.8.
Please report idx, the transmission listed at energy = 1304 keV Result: 68.9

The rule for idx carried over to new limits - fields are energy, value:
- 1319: 75.11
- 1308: 78.31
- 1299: 70.09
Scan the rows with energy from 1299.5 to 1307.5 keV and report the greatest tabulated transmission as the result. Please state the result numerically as 76.32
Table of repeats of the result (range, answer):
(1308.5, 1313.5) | 79.55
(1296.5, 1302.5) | 70.33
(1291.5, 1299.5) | 75.33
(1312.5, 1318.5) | 78.49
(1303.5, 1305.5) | 70.66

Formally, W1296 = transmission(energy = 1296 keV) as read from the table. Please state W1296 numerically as 72.02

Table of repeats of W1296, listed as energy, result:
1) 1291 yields 77.44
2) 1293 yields 73.99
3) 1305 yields 70.66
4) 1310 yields 79.55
